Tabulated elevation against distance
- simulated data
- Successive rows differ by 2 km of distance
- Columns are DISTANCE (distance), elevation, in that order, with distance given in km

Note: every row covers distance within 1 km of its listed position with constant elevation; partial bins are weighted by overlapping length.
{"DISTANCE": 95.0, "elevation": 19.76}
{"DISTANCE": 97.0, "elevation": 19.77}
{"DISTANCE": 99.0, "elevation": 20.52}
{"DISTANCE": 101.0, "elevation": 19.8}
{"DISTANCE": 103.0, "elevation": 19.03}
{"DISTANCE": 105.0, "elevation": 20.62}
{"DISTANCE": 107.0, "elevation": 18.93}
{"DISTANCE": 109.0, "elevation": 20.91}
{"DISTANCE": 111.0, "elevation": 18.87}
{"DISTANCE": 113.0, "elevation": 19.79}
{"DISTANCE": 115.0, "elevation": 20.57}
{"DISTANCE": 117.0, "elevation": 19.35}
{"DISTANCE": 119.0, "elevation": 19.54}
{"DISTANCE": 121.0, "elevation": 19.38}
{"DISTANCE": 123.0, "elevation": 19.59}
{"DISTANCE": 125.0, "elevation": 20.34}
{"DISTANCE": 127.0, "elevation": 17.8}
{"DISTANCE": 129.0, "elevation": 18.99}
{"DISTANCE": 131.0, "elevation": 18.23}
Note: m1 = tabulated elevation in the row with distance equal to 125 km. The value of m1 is 20.34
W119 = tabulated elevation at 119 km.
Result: 19.54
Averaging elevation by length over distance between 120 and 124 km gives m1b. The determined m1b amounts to 19.5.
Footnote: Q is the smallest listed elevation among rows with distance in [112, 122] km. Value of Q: 19.35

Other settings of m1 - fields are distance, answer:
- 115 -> 20.57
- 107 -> 18.93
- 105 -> 20.62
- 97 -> 19.77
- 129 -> 18.99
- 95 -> 19.76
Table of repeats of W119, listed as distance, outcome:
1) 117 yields 19.35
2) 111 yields 18.87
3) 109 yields 20.91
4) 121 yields 19.38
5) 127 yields 17.8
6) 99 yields 20.52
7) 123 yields 19.59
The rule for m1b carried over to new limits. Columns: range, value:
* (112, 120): 19.8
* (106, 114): 19.6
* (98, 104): 19.8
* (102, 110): 19.9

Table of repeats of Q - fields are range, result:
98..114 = 18.87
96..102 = 19.77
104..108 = 18.93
